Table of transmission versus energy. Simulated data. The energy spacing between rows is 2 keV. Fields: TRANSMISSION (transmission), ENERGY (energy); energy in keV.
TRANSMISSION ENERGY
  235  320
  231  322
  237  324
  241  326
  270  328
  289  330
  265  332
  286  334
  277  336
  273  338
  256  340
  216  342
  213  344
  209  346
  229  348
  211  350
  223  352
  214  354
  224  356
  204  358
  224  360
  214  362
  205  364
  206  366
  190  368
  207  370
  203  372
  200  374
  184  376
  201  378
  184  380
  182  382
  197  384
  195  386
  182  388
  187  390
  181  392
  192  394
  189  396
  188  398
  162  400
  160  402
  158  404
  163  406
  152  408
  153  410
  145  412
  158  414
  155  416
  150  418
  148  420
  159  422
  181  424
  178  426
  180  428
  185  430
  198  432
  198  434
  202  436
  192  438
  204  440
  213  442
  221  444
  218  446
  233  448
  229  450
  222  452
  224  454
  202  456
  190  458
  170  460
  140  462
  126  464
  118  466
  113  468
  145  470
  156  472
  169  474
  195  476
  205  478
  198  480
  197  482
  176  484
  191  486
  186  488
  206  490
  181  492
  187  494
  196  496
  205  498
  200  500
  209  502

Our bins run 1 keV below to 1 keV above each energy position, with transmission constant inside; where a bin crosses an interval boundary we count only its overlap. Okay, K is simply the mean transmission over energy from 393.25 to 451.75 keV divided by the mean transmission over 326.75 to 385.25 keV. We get 0.82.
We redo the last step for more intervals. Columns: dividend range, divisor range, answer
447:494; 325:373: 0.79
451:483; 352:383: 0.85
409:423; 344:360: 0.70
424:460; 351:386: 1.00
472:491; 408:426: 1.21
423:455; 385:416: 1.20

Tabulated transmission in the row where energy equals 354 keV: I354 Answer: 214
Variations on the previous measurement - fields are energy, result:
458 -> 190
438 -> 192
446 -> 218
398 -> 188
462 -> 140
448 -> 233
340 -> 256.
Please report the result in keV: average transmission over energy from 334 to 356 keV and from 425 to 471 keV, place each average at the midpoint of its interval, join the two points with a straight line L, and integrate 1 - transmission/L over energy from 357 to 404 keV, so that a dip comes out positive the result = 5.6 keV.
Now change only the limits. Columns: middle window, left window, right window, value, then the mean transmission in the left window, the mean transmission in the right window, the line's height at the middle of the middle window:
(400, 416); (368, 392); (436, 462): 3.4 keV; 192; 207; 198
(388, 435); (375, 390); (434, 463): 6.0 keV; 189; 204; 196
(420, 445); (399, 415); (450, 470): -4.3 keV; 156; 169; 163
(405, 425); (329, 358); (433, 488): 4.9 keV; 240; 187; 208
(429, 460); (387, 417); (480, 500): -4.7 keV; 168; 192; 180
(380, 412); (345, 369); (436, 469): 4.4 keV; 213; 189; 203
